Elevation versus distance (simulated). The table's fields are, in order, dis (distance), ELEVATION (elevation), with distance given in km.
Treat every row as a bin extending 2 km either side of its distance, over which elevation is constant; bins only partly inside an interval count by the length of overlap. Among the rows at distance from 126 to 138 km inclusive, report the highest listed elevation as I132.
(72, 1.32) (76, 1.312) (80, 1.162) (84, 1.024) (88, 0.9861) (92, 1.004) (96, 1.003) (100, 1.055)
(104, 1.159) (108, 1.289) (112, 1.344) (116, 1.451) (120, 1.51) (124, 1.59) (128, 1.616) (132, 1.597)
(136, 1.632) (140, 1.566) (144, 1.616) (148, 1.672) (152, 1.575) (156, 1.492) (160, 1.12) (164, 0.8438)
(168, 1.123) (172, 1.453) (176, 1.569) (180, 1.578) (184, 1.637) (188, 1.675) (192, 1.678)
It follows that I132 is 1.632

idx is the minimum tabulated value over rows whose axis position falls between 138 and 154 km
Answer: 1.566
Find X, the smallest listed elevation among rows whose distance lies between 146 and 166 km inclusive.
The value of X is 0.8438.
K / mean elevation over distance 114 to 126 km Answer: 1.52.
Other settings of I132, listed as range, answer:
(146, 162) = 1.672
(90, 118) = 1.451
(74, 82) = 1.312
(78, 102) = 1.162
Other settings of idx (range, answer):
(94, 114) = 1.003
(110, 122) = 1.344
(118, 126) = 1.51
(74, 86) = 1.024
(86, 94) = 0.9861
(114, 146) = 1.451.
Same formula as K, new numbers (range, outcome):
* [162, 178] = 1.25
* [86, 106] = 1.04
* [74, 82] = 1.24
